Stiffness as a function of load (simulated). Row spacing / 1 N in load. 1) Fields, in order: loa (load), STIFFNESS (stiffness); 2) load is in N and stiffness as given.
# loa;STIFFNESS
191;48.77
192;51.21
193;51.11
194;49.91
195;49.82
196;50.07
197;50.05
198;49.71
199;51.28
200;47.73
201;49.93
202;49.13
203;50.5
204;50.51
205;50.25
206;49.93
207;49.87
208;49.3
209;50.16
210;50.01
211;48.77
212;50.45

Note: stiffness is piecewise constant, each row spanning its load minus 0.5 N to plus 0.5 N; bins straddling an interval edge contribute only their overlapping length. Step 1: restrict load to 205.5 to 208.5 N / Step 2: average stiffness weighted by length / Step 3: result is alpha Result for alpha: 49.7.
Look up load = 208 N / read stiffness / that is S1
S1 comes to 49.3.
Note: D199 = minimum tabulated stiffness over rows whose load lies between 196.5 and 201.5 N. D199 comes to 47.73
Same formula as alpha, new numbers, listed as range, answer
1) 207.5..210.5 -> 49.8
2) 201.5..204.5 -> 50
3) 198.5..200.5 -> 49.5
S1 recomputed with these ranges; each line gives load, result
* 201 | 49.93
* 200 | 47.73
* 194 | 49.91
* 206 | 49.93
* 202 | 49.13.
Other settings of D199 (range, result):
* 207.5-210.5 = 49.3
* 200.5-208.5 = 49.13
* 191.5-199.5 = 49.71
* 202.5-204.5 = 50.5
